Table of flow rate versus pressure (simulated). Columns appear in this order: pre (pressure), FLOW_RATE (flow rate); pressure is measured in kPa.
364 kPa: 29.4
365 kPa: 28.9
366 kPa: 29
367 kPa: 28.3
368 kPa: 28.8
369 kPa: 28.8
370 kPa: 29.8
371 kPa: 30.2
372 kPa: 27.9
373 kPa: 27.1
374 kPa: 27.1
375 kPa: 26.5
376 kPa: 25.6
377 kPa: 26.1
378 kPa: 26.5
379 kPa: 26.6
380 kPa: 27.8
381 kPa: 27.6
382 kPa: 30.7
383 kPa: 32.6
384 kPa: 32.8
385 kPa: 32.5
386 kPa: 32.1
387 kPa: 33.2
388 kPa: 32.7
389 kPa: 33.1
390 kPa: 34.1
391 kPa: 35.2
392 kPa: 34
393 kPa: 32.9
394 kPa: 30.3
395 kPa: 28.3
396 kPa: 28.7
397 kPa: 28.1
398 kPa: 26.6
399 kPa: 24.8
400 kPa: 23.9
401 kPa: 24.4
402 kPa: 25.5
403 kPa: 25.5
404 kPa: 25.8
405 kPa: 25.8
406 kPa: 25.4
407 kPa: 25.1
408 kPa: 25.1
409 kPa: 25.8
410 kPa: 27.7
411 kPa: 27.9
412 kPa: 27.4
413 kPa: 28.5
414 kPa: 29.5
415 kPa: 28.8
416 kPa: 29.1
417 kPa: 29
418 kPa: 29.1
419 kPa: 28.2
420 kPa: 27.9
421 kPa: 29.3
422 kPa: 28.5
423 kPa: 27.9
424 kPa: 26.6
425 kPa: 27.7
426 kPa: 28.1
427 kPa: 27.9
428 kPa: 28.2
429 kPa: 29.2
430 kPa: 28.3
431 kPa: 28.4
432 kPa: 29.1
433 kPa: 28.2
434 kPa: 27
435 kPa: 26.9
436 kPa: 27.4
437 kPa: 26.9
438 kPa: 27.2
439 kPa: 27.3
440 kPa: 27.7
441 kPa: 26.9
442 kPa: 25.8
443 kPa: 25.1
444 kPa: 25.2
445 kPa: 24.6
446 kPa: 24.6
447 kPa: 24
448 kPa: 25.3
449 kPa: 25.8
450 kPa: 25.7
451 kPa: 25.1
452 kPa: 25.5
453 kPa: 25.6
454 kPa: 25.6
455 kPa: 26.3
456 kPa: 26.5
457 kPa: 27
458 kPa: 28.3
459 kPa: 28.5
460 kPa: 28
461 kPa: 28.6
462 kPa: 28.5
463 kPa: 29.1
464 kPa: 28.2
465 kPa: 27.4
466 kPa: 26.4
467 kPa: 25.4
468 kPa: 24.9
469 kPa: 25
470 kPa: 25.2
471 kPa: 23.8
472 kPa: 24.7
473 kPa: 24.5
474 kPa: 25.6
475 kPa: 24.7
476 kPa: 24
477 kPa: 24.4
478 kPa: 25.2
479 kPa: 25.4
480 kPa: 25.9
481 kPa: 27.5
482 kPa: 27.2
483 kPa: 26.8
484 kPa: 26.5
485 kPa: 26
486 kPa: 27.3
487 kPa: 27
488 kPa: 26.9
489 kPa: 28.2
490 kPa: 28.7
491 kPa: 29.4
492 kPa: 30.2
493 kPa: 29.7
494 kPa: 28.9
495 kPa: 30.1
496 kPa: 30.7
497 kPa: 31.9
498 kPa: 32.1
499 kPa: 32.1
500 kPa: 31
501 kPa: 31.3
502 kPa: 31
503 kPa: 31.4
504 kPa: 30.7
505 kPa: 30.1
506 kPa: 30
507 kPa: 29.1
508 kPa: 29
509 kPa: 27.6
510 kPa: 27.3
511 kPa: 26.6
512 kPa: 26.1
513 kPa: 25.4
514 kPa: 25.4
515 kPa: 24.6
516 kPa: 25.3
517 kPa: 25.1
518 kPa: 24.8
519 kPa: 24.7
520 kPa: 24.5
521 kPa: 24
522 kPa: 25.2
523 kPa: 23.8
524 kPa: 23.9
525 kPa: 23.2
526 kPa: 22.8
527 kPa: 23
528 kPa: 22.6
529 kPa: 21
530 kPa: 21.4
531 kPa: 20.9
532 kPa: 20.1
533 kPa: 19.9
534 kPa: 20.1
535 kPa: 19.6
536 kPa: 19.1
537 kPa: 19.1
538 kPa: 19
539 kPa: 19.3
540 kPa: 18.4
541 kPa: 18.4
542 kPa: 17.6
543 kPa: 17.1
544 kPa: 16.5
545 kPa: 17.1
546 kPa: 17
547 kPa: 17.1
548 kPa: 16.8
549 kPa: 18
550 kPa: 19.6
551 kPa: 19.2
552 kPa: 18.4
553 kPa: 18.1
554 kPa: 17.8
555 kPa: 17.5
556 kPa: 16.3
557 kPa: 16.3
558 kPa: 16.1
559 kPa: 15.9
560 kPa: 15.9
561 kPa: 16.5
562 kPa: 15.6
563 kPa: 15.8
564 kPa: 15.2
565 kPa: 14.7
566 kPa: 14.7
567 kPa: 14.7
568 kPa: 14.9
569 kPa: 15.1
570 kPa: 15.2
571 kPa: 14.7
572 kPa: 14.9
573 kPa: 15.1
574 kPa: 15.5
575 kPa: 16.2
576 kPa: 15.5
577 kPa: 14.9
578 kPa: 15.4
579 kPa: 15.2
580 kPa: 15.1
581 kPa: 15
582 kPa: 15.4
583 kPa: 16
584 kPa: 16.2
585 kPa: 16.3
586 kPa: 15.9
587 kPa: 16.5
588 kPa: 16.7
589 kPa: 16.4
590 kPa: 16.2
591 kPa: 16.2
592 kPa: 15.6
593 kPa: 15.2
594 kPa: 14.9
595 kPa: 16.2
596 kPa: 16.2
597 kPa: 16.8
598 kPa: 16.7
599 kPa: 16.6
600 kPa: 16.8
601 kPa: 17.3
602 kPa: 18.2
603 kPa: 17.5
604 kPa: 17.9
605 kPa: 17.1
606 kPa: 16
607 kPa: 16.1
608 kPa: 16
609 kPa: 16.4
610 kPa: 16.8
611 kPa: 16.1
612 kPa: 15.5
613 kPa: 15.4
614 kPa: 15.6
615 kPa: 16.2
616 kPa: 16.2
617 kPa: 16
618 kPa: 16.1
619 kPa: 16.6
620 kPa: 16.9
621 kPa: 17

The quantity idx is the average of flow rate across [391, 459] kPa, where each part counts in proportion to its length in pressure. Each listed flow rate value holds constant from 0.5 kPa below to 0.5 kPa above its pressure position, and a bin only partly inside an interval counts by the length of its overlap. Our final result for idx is 27.2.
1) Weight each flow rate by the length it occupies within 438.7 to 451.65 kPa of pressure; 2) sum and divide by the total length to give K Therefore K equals 25.6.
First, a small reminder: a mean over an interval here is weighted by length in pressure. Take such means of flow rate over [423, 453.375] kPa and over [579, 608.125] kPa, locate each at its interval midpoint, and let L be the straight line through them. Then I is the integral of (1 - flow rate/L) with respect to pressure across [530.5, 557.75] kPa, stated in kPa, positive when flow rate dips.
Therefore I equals 1.9 kPa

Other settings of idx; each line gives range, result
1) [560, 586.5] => 15.4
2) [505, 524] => 26.1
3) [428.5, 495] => 26.7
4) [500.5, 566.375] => 21.5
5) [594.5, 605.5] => 17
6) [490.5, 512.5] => 29.8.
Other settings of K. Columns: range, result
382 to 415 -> 28.9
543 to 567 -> 16.8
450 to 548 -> 25.3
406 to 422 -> 27.8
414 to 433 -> 28.4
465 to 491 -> 26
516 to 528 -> 24.1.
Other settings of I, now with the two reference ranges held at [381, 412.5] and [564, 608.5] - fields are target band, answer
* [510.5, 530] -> -3.6 kPa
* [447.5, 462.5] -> -1.1 kPa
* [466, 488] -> -2.1 kPa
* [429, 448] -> -0.5 kPa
